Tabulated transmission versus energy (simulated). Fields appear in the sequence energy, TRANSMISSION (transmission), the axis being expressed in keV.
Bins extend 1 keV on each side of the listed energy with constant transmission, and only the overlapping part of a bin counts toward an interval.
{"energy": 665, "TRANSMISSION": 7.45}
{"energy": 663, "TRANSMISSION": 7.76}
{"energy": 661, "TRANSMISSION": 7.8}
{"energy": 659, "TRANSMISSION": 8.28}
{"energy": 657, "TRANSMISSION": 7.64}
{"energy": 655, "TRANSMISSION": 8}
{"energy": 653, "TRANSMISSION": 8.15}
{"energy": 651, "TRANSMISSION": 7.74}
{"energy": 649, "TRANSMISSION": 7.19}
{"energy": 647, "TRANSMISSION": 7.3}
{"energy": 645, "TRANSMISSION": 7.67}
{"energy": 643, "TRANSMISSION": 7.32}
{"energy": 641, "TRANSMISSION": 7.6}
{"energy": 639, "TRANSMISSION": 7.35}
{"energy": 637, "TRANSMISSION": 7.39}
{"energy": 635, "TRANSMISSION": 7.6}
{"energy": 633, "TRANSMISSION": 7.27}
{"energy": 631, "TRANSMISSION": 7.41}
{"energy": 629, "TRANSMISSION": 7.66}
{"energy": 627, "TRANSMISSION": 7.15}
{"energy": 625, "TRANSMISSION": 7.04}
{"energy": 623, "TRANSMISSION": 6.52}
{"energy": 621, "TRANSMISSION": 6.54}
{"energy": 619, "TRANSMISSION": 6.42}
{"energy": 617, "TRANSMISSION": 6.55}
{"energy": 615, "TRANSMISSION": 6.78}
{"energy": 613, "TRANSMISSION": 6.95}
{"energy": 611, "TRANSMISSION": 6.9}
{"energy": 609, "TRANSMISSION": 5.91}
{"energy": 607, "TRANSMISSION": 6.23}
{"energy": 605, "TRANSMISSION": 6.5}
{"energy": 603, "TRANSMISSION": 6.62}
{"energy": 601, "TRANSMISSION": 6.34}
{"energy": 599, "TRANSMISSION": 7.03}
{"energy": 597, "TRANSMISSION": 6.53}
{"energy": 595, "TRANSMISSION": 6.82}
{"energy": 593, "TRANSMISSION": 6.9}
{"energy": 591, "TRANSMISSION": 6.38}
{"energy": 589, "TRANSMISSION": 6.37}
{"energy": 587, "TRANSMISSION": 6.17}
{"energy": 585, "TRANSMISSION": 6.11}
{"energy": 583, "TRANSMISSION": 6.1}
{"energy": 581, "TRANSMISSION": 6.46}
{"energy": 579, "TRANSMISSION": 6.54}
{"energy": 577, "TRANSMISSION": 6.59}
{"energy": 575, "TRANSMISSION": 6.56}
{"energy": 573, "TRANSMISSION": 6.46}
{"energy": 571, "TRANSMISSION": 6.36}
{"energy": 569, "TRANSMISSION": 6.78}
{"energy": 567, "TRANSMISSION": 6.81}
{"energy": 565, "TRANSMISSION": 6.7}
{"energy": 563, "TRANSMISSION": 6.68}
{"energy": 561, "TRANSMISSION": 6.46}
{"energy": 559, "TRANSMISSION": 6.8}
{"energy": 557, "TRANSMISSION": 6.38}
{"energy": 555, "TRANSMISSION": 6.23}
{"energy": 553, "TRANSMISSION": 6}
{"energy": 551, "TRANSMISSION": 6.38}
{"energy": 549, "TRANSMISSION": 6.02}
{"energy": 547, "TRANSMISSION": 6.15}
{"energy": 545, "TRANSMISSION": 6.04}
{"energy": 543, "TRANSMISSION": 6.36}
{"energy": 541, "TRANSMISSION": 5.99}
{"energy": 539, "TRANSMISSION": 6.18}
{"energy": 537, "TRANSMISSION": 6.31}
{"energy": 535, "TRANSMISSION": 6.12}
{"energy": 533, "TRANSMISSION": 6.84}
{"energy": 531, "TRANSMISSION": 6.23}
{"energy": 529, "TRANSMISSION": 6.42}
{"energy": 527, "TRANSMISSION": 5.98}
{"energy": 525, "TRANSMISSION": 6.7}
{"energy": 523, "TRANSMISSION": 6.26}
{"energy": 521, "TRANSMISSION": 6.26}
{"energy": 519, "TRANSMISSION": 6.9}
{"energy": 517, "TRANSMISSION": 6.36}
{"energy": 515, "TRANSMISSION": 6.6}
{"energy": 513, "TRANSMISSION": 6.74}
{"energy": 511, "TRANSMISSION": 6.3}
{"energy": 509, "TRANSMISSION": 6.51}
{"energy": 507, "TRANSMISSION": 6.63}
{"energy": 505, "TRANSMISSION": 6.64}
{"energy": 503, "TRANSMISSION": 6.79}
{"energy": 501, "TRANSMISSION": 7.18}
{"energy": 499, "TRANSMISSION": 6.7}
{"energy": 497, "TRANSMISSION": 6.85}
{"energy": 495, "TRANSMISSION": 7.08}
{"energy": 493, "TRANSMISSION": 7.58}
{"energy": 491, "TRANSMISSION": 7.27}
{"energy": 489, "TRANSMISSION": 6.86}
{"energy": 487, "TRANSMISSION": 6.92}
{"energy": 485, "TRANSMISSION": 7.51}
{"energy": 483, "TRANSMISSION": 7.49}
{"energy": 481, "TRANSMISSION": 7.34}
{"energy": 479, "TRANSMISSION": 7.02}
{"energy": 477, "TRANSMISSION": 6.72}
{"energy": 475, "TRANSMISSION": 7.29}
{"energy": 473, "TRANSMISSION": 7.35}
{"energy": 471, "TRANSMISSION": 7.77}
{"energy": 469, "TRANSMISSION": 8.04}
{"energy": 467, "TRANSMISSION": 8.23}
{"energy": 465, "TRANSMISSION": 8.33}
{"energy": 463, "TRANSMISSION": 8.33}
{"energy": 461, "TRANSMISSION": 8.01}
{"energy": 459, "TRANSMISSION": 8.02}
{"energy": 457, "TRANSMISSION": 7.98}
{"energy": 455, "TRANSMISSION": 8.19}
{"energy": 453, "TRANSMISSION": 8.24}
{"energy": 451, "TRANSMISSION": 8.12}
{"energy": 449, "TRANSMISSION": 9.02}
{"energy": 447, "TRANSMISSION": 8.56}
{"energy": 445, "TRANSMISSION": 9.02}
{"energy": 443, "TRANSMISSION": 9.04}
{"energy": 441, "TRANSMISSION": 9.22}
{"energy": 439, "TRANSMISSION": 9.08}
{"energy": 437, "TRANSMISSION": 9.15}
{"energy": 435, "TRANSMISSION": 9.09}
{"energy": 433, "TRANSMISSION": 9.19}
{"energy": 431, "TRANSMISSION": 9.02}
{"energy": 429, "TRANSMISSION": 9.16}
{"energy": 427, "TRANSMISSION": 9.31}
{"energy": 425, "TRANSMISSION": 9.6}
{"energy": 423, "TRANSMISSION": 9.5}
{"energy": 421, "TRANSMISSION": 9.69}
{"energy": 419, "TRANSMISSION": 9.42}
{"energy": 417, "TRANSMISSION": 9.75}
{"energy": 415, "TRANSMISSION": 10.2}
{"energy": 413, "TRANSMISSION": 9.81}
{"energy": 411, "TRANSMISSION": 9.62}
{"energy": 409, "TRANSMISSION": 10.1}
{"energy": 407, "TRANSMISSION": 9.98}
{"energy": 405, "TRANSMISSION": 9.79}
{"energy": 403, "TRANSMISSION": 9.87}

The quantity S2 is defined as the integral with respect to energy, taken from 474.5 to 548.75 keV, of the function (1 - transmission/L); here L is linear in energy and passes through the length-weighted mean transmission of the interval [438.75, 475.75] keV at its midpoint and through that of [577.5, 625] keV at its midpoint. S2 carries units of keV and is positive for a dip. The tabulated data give 9.4 keV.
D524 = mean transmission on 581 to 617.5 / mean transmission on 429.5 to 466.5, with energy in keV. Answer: 0.75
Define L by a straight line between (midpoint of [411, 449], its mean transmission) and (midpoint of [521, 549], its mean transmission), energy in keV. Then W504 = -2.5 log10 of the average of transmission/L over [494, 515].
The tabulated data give 0.07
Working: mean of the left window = 9.32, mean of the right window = 6.27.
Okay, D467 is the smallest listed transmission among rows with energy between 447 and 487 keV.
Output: 6.72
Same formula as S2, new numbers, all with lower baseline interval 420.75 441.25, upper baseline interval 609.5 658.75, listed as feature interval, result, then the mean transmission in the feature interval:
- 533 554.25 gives 5.1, 6.19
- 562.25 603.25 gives 6.5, 6.54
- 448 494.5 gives 6.0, 7.72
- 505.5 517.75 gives 2.8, 6.53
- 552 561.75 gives 2.0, 6.37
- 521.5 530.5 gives 2.2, 6.33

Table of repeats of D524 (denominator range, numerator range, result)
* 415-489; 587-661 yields 0.84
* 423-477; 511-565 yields 0.75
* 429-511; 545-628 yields 0.83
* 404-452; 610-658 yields 0.78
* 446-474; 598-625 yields 0.81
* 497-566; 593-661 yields 1.10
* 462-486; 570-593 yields 0.84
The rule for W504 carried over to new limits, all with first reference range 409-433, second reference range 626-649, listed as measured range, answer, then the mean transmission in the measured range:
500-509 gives 0.28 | 6.78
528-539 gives 0.31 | 6.37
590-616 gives 0.17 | 6.61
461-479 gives 0.17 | 7.73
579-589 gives 0.26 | 6.26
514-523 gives 0.30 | 6.5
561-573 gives 0.22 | 6.63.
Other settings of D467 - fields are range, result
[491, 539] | 5.98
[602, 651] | 5.91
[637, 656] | 7.19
